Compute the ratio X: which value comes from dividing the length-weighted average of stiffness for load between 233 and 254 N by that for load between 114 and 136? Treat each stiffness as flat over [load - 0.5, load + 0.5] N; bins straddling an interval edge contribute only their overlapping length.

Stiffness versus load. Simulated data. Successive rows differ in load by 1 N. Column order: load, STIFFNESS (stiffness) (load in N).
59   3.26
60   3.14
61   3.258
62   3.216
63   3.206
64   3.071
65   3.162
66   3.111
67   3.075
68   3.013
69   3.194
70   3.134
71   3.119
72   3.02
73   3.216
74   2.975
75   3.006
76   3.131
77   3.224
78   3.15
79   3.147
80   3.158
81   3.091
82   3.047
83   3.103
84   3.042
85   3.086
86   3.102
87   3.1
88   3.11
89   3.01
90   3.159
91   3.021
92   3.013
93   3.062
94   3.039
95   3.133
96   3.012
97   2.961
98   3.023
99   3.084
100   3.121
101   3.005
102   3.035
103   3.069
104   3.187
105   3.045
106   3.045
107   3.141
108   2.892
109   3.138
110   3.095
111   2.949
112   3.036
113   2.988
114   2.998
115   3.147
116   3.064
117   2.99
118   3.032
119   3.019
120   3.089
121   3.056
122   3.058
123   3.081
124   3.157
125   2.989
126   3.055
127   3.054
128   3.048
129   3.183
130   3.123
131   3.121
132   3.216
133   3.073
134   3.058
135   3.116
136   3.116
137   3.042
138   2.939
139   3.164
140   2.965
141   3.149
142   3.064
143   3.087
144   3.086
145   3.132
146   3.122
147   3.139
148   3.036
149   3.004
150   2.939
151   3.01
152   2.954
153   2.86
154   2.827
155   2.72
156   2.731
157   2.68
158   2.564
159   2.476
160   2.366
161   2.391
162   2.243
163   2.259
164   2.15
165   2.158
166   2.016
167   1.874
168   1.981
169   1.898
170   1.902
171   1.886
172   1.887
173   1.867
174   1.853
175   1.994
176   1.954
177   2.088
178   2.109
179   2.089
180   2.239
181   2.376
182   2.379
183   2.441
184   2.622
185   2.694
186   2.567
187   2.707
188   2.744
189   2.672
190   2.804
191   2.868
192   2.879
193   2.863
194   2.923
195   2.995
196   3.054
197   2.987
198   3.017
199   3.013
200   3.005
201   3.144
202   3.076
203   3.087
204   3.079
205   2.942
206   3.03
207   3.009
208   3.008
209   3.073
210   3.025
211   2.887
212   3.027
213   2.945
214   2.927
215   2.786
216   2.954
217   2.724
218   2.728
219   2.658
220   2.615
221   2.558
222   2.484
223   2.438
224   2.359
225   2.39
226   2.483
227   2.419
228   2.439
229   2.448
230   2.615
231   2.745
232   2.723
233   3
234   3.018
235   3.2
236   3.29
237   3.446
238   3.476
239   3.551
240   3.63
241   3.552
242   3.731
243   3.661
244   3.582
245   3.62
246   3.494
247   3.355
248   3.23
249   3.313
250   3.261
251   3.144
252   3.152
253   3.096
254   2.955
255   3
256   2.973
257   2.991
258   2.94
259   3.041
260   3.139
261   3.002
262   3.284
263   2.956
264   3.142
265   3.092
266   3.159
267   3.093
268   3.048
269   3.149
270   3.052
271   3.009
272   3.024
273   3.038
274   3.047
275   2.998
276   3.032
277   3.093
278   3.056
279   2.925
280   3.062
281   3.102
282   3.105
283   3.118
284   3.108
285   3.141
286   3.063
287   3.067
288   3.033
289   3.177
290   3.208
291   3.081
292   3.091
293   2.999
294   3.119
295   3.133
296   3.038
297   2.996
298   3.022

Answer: 1.09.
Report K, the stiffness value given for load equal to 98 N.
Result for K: 3.023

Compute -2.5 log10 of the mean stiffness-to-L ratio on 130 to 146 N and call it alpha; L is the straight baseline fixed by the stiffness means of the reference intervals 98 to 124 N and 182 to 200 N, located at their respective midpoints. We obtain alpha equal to -0.04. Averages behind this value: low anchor 3.06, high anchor 2.81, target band 3.09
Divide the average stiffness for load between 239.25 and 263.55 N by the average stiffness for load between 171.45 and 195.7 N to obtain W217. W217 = 1.33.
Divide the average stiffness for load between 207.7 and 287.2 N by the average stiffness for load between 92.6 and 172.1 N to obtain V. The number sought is 1.1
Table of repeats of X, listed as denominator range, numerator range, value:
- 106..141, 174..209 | 0.88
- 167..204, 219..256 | 1.21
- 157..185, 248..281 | 1.42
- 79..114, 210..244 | 0.95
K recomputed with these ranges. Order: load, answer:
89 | 3.01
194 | 2.923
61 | 3.258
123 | 3.081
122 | 3.058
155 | 2.72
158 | 2.564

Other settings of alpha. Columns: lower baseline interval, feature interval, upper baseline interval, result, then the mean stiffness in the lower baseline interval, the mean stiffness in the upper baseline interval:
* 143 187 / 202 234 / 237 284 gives 0.03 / 2.44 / 3.19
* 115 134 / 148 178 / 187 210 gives 0.28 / 3.08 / 2.96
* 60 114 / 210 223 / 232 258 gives 0.17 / 3.09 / 3.29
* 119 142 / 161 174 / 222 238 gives 0.42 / 3.08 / 2.75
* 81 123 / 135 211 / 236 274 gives 0.17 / 3.06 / 3.22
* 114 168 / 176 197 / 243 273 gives 0.15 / 2.88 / 3.15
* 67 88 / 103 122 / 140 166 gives -0.04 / 3.1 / 2.76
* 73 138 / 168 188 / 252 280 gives 0.36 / 3.07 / 3.05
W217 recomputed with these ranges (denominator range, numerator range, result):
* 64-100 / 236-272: 1.05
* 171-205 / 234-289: 1.22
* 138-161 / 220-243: 1.01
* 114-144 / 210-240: 0.92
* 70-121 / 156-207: 0.82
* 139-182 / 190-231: 1.14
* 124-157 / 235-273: 1.07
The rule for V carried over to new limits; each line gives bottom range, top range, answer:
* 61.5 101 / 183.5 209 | 0.94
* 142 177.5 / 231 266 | 1.31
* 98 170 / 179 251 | 1.01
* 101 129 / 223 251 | 1.01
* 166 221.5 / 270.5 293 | 1.17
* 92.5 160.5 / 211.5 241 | 0.94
